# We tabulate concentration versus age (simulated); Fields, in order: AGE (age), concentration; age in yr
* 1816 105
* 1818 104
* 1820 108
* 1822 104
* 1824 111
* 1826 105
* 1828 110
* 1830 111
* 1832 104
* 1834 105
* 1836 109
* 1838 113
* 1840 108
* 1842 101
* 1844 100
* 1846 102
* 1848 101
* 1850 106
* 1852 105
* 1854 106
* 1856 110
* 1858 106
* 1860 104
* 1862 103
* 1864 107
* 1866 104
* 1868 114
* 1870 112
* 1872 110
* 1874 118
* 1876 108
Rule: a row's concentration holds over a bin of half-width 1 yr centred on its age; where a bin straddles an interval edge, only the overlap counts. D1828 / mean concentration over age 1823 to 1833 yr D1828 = 108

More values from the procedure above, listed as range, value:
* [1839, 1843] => 104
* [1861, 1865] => 105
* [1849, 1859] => 107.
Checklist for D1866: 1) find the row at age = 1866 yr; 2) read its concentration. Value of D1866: 104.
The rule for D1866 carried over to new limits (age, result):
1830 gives 111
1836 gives 109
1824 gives 111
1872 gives 110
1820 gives 108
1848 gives 101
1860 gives 104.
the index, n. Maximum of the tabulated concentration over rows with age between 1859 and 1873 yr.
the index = 114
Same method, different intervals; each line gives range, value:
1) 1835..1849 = 113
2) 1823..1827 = 111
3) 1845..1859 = 110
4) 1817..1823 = 108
